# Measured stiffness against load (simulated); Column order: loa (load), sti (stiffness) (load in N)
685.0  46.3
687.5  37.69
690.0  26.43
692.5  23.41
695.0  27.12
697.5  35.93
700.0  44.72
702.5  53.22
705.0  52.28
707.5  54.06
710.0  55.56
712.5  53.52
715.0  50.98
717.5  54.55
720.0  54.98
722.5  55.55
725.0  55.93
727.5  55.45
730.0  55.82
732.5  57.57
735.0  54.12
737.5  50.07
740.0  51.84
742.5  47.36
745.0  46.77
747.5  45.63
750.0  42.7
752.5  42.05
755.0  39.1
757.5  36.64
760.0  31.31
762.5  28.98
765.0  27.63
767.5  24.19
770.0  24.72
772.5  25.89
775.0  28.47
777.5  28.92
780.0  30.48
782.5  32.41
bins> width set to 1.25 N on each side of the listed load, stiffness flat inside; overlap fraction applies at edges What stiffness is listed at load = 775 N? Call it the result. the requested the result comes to 28.47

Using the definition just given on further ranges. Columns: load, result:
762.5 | 28.98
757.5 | 36.64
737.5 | 50.07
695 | 27.12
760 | 31.31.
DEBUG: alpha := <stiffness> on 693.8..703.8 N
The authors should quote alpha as 40.4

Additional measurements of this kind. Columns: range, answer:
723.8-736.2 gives 55.8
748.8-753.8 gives 42.3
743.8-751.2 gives 45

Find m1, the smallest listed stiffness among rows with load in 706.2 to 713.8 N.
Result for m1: 53.52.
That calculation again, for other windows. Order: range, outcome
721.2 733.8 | 55.45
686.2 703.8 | 23.41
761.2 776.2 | 24.19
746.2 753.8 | 42.05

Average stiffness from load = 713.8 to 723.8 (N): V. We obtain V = 54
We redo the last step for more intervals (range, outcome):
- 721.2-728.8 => 55.6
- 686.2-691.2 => 32.3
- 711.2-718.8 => 53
